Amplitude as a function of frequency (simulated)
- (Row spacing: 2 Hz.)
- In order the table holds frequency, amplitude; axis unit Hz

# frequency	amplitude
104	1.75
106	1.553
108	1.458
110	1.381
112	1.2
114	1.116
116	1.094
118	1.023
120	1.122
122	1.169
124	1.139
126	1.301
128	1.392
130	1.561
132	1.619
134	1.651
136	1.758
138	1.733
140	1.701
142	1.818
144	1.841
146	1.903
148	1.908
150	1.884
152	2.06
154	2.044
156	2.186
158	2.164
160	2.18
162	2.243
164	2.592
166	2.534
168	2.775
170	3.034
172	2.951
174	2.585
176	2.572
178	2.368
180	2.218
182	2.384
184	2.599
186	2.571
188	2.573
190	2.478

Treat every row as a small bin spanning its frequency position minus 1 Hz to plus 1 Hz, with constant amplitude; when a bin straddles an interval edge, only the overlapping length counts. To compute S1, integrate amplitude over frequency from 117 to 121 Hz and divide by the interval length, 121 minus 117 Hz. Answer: 1.07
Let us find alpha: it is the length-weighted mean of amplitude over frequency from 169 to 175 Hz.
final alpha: 2.86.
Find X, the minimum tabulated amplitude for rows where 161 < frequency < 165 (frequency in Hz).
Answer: 2.243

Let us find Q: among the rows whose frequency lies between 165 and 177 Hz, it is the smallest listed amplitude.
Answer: 2.534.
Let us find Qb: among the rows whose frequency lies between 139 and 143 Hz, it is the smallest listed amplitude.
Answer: 1.701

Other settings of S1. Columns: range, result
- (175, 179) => 2.47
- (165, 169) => 2.65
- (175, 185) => 2.43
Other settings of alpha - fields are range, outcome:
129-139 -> 1.66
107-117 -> 1.25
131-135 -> 1.64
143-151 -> 1.88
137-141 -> 1.72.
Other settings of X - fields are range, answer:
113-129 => 1.023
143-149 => 1.841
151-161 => 2.044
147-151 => 1.884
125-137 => 1.301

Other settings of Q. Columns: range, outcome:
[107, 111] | 1.381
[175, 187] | 2.218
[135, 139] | 1.733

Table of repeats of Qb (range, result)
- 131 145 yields 1.619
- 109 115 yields 1.116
